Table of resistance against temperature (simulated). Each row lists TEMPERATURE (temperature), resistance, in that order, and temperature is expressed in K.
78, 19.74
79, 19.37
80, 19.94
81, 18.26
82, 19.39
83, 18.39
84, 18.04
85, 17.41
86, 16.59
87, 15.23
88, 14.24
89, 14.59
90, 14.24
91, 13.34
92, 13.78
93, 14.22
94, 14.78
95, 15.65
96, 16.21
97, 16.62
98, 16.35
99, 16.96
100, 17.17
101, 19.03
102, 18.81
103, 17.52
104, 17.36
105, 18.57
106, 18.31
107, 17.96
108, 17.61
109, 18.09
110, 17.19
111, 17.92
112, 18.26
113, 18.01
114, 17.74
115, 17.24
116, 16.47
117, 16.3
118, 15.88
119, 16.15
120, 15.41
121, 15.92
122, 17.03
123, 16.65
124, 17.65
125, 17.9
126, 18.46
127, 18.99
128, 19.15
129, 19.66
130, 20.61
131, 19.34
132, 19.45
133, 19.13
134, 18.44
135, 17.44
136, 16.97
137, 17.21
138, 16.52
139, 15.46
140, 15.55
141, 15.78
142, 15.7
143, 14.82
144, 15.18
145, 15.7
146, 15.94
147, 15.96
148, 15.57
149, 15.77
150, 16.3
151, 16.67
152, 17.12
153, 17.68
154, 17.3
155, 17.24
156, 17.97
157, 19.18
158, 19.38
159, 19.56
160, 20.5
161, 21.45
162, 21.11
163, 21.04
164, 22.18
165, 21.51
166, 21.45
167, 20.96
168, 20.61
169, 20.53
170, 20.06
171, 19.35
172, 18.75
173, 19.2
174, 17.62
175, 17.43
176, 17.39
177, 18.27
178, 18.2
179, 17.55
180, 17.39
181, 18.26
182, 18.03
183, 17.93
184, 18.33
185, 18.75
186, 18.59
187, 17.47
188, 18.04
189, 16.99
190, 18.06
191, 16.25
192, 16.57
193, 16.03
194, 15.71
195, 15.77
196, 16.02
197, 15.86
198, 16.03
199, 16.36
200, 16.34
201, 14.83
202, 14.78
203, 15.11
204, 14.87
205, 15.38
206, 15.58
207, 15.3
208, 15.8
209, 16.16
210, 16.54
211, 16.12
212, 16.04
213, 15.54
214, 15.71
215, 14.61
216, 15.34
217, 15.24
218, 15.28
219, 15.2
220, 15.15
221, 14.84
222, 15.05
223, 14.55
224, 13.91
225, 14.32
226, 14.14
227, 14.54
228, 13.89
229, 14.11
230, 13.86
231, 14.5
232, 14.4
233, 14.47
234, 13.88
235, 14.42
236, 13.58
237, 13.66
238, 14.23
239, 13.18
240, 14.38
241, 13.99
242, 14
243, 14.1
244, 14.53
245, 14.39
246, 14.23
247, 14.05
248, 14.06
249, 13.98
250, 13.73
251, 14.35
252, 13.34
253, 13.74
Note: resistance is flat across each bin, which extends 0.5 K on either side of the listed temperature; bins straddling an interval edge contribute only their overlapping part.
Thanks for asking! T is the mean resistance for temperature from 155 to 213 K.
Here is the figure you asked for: 17.8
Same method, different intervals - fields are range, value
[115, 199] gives 17.8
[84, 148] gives 16.9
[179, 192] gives 17.8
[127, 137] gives 18.8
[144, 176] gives 18.7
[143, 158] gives 16.7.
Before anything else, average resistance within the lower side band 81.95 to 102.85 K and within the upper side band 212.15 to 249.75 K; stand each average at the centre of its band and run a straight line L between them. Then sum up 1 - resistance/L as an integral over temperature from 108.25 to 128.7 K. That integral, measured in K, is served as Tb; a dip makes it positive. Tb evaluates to -1.92 K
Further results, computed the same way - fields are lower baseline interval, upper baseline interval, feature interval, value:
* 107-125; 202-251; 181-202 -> -2.0 K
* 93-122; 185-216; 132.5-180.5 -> -4.4 K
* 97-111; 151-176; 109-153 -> 3.3 K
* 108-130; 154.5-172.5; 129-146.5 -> 1.4 K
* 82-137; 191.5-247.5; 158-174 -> -4.4 K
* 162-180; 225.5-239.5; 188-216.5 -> 1.4 K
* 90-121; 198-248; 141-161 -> -1.4 K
